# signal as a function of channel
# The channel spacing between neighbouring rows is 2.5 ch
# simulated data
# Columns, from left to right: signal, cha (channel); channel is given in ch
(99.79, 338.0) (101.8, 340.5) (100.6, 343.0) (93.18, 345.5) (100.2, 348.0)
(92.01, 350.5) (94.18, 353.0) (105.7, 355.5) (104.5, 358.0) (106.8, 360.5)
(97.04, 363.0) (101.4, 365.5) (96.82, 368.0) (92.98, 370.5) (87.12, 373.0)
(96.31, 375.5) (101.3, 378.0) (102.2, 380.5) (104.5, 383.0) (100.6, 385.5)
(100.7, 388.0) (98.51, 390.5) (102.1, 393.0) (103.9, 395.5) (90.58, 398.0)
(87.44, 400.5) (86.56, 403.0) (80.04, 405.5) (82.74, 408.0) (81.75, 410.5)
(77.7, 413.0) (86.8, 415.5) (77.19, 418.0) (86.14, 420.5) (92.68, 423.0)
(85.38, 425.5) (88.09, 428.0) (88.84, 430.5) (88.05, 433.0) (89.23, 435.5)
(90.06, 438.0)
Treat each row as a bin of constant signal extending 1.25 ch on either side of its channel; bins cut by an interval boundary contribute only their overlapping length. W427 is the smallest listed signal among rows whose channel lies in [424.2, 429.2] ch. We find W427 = 85.38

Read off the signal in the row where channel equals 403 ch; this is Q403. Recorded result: 86.56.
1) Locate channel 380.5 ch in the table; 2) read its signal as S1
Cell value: 102.2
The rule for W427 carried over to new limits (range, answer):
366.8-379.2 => 87.12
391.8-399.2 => 90.58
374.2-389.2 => 96.31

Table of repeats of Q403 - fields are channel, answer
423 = 92.68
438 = 90.06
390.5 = 98.51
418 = 77.19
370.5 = 92.98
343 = 100.6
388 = 100.7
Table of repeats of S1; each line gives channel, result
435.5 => 89.23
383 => 104.5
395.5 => 103.9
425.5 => 85.38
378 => 101.3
